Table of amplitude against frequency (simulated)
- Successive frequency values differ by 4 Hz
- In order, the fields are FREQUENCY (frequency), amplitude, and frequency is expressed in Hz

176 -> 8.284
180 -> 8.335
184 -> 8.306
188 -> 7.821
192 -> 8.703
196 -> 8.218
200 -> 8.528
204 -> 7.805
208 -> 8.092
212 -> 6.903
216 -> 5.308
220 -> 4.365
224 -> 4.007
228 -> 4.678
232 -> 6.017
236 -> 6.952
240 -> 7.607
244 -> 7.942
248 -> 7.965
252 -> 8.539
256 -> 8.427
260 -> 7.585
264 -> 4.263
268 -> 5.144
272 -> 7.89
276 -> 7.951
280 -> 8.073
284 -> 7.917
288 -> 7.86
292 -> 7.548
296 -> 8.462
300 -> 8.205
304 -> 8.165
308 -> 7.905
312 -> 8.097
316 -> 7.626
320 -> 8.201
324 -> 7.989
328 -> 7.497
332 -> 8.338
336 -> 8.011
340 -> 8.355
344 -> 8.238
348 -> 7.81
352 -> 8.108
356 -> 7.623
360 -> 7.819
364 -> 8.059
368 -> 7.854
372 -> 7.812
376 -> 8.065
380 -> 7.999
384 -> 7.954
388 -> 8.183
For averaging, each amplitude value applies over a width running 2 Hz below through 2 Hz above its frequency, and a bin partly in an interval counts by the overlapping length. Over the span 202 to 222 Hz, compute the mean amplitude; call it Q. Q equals 6.49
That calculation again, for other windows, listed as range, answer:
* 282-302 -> 8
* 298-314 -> 8.09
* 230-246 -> 7.13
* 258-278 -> 6.57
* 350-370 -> 7.89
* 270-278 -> 7.92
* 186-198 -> 8.25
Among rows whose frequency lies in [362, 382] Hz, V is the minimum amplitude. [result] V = 7.812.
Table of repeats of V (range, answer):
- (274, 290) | 7.86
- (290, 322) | 7.548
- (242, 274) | 4.263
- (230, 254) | 6.017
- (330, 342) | 8.011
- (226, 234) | 4.678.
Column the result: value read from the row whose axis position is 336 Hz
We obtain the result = 8.011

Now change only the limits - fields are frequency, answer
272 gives 7.89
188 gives 7.821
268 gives 5.144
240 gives 7.607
